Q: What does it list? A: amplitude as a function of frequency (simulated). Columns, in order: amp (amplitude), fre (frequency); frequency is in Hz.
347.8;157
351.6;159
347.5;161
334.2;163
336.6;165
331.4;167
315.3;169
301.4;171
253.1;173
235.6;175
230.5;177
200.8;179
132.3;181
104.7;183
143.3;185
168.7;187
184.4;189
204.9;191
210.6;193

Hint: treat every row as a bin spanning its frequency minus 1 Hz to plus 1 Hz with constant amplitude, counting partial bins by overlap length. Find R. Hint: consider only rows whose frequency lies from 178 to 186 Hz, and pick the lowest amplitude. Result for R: 104.7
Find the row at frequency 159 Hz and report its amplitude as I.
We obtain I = 351.6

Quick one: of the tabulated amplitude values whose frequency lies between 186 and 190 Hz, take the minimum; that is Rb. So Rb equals 168.7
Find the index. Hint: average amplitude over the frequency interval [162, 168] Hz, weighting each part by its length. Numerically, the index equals 334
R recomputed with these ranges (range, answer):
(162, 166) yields 334.2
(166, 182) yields 132.3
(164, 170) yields 315.3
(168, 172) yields 301.4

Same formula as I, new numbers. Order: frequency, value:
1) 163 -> 334.2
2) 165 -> 336.6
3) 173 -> 253.1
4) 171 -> 301.4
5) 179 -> 200.8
